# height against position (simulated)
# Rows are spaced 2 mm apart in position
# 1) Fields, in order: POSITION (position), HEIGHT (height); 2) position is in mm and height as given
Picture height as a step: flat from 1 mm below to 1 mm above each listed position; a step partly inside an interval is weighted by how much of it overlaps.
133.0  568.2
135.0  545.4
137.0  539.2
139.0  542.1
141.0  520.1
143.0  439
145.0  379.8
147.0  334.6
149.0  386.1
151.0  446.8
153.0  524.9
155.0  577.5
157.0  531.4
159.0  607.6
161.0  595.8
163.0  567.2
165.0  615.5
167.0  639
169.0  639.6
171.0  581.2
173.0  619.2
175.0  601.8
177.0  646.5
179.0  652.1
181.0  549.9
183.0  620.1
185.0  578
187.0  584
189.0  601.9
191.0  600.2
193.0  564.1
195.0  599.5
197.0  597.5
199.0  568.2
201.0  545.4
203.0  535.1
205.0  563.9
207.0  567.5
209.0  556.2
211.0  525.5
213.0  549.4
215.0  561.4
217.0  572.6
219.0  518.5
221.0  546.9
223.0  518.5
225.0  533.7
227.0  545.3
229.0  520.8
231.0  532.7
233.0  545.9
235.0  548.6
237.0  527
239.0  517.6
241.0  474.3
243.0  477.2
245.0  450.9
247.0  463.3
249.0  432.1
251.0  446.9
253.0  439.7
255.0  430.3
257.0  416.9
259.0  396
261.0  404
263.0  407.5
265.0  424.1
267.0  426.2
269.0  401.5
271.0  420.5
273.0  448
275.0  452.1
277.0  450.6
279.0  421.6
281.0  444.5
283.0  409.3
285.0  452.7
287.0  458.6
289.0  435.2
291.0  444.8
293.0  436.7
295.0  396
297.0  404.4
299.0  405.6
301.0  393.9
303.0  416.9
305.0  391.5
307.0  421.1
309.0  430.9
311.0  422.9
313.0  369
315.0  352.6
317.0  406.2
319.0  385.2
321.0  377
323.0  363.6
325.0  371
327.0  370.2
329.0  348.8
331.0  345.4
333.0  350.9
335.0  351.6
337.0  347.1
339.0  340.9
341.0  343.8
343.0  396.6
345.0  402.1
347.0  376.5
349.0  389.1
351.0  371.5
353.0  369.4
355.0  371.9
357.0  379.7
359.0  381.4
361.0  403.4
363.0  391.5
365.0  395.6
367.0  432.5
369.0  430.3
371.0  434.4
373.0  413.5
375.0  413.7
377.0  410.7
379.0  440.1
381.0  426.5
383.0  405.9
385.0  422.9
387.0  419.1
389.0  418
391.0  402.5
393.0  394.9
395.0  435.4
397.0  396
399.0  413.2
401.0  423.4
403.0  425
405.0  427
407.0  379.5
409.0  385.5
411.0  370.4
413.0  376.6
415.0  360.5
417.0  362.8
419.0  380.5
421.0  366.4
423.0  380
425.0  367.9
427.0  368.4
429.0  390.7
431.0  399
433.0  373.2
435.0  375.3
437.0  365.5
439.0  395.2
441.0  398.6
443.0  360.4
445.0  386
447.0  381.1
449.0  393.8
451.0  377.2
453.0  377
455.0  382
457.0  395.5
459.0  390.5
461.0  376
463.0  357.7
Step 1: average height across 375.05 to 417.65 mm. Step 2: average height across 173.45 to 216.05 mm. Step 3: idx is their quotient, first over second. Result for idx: 0.70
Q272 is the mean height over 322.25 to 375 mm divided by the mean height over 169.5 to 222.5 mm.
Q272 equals 0.66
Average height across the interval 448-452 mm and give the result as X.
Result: 386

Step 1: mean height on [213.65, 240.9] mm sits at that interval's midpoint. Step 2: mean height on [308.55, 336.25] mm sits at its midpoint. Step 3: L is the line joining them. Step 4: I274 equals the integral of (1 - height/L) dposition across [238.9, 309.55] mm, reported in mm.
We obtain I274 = 3.6 mm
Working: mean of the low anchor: 536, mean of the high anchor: 373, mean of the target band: 431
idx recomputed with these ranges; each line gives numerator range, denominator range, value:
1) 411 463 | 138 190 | 0.68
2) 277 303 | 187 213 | 0.75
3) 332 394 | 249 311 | 0.93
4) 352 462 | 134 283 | 0.76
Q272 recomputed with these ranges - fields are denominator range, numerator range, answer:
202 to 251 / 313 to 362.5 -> 0.71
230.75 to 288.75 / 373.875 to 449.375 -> 0.87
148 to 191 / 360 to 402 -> 0.72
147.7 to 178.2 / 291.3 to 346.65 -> 0.67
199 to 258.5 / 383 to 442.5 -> 0.77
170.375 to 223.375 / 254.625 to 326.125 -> 0.72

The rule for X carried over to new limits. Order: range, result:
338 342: 342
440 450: 384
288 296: 428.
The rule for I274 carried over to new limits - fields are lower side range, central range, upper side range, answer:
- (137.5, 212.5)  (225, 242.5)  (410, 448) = -0.4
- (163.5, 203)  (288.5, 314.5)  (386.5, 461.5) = 4.4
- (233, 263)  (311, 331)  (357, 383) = 2.7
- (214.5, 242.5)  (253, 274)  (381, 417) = 3.6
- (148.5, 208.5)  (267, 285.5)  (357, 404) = 2.5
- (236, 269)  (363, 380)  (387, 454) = -0.6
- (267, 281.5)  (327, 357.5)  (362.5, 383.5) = 4.1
